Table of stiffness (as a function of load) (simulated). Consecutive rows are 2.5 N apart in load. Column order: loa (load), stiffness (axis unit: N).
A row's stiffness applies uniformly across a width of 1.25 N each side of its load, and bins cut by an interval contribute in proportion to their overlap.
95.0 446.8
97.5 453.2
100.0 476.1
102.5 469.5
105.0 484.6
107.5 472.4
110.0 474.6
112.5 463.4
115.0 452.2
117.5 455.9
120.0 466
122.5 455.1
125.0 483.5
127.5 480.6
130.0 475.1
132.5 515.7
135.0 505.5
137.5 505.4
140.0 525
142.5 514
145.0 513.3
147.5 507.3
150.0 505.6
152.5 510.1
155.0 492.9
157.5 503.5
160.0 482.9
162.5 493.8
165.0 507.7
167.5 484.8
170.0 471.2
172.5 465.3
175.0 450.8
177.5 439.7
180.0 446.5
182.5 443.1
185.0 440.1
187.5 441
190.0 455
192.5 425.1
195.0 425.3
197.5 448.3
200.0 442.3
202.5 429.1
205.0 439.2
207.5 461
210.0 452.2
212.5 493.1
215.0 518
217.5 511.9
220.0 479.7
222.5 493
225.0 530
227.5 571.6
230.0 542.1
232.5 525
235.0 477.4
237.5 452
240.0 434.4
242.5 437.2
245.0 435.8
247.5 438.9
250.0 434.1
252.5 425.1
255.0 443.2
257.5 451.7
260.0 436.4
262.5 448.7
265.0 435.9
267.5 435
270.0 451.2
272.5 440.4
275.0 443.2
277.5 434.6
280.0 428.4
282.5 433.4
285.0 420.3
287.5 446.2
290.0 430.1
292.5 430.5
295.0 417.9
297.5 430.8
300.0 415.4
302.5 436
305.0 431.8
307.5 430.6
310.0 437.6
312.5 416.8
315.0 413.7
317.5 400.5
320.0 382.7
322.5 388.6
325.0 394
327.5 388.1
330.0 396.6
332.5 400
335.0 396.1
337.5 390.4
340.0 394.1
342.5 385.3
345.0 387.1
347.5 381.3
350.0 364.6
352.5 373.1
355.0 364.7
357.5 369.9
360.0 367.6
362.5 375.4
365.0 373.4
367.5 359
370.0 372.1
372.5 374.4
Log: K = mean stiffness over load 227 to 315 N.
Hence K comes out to 444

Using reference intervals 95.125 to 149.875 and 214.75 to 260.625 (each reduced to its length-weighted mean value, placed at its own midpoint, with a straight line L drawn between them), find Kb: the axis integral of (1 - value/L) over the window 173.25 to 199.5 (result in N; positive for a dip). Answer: 2.0 N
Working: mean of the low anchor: 483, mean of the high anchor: 475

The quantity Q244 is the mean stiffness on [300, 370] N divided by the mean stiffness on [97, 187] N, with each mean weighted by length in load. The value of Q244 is 0.8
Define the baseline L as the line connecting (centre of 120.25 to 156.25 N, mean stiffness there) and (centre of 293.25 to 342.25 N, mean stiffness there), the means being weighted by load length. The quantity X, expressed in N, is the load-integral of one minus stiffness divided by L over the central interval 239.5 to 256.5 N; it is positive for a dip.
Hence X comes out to 0.3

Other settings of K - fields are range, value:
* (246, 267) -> 439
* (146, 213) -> 465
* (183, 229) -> 470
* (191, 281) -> 460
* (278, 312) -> 430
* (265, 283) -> 438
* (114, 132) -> 469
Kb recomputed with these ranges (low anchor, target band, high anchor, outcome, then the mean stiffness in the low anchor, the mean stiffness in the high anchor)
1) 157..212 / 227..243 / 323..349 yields -2.0 N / 457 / 391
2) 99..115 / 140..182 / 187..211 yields -3.0 N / 472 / 442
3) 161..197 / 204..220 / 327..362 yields -1.4 N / 456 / 383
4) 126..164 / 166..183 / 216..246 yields 1.4 N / 502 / 492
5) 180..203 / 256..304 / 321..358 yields -3.3 N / 440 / 385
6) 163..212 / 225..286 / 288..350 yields -3.7 N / 452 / 407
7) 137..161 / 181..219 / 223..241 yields 3.8 N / 506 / 505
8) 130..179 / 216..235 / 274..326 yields -2.5 N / 494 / 422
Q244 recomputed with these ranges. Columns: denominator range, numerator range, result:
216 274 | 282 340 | 0.89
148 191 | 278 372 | 0.85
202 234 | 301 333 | 0.82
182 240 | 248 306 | 0.92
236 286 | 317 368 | 0.87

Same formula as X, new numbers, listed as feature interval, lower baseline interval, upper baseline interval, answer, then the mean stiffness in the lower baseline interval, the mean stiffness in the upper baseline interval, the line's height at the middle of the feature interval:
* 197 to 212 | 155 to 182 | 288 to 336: 0.4 N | 475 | 413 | 459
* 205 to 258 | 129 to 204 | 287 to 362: -3.7 N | 475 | 401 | 445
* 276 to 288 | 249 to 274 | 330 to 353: -0.2 N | 440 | 387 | 427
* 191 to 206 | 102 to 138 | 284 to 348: 0.5 N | 477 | 410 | 450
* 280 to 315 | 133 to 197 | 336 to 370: -1.9 N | 478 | 376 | 406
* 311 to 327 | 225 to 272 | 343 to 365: 0.1 N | 461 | 373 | 403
